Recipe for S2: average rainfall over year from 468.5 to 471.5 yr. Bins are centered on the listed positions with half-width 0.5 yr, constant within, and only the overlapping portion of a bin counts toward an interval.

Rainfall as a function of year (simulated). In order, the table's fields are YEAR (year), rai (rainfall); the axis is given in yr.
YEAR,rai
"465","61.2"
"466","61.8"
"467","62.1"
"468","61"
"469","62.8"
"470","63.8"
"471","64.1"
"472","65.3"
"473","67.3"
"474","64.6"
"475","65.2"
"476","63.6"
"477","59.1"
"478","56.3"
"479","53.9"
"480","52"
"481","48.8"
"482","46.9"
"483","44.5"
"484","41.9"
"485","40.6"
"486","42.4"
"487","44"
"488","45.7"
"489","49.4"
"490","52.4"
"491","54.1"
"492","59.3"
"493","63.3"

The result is 63.6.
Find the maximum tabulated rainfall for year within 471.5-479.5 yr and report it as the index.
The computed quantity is 67.3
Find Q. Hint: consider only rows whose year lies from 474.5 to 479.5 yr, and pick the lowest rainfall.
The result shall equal 53.9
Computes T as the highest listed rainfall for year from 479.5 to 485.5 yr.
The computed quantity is 52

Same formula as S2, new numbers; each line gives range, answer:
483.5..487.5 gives 42.2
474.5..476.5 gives 64.4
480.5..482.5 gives 47.8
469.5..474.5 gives 65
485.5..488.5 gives 44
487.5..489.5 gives 47.5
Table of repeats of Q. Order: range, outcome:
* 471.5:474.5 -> 64.6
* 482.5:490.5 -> 40.6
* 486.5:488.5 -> 44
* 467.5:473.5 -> 61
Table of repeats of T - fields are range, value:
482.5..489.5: 49.4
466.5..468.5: 62.1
